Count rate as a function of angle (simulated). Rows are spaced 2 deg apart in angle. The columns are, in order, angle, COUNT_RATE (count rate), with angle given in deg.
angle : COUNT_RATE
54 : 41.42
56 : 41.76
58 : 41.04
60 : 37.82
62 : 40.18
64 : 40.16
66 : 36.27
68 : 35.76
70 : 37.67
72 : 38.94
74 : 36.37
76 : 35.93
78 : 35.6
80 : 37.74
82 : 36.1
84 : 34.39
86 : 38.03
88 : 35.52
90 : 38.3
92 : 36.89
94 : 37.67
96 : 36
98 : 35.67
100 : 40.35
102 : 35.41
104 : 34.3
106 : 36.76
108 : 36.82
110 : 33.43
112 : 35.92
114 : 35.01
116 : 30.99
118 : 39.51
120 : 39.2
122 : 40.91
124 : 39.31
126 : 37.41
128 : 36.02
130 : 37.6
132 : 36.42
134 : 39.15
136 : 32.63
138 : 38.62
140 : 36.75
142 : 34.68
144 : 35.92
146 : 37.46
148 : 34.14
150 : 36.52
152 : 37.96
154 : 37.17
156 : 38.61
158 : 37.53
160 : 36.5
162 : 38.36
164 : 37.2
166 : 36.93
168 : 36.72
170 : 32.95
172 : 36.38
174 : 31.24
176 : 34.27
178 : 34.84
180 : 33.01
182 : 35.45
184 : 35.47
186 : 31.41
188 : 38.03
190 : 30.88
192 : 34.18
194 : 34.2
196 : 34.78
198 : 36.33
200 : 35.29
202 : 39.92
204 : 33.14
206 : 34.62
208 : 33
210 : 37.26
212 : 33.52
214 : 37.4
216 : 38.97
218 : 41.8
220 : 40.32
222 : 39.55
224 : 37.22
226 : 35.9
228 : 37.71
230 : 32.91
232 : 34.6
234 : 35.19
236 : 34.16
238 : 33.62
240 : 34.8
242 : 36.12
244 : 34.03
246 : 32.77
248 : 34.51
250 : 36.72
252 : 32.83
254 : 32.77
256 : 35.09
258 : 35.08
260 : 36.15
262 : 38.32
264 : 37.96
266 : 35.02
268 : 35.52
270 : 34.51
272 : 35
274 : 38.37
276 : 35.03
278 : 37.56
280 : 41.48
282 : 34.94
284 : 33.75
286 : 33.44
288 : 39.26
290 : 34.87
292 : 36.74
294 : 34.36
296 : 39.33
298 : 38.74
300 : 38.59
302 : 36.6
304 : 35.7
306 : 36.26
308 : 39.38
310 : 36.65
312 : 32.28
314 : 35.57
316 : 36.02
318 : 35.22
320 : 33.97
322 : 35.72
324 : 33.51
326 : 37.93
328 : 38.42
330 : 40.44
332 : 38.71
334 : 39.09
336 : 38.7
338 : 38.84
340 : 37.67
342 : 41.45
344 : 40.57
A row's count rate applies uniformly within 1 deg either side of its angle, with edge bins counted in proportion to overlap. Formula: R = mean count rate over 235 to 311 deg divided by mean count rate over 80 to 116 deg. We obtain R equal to 0.99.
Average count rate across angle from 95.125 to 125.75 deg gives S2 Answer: 36.7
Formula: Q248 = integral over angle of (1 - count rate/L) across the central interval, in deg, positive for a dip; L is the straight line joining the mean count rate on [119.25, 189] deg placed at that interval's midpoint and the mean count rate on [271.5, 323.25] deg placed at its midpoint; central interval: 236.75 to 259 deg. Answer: 1.20 deg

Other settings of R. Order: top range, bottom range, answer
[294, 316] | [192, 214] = 1.04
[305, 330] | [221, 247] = 1.02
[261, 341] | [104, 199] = 1.02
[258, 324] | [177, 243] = 1.02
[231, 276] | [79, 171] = 0.96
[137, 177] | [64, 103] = 0.98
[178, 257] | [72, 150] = 0.97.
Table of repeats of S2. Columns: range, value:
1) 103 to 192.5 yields 36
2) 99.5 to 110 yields 36.2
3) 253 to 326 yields 36.1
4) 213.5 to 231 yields 38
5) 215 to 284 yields 36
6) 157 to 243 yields 35.7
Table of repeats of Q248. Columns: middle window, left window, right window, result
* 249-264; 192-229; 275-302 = 0.5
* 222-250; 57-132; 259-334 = 1.2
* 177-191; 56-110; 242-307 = 0.9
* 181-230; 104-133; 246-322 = 0.4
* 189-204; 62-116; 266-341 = 0.7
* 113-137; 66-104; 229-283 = -0.4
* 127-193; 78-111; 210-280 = 0.8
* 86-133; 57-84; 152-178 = 0.2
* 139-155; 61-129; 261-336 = 0.2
